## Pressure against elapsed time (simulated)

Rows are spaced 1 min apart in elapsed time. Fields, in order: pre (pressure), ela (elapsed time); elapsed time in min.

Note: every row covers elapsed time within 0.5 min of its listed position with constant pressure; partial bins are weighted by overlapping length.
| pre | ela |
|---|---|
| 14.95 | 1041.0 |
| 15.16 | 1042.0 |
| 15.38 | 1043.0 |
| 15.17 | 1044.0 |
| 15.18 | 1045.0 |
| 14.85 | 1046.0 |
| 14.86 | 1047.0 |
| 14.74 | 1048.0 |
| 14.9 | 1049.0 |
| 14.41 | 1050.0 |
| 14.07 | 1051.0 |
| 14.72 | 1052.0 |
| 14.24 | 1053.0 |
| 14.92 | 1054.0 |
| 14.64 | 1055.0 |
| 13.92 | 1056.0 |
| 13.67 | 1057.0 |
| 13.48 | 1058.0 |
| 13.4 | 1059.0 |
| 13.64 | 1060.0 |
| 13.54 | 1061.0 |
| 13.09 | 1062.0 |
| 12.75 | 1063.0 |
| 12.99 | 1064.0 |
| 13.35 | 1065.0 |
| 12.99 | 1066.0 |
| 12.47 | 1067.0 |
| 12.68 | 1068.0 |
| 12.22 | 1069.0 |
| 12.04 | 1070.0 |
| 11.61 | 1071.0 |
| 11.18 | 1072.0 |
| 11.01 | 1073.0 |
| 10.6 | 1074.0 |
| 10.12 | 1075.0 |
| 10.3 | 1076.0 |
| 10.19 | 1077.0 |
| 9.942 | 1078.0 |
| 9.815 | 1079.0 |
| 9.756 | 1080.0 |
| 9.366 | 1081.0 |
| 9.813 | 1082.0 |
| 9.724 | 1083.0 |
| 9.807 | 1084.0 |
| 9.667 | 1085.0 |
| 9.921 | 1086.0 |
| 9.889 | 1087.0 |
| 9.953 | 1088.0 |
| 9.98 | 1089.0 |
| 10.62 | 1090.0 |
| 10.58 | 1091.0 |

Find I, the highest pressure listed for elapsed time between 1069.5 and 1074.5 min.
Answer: 12.04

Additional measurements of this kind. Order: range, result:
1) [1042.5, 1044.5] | 15.38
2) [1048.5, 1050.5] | 14.9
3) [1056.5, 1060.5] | 13.67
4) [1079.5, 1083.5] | 9.813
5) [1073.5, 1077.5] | 10.6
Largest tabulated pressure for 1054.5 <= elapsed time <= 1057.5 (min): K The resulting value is 14.64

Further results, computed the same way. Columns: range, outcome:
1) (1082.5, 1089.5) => 9.98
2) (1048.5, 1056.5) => 14.92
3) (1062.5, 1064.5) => 12.99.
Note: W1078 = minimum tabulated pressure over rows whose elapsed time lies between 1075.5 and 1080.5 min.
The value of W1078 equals 9.756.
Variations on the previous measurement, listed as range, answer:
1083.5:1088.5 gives 9.667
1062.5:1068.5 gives 12.47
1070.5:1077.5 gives 10.12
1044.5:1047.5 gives 14.85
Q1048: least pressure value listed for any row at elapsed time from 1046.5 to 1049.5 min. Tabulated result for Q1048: 14.74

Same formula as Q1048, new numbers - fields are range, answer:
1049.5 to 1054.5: 14.07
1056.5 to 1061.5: 13.4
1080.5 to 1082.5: 9.366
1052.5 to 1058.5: 13.48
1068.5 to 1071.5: 11.61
